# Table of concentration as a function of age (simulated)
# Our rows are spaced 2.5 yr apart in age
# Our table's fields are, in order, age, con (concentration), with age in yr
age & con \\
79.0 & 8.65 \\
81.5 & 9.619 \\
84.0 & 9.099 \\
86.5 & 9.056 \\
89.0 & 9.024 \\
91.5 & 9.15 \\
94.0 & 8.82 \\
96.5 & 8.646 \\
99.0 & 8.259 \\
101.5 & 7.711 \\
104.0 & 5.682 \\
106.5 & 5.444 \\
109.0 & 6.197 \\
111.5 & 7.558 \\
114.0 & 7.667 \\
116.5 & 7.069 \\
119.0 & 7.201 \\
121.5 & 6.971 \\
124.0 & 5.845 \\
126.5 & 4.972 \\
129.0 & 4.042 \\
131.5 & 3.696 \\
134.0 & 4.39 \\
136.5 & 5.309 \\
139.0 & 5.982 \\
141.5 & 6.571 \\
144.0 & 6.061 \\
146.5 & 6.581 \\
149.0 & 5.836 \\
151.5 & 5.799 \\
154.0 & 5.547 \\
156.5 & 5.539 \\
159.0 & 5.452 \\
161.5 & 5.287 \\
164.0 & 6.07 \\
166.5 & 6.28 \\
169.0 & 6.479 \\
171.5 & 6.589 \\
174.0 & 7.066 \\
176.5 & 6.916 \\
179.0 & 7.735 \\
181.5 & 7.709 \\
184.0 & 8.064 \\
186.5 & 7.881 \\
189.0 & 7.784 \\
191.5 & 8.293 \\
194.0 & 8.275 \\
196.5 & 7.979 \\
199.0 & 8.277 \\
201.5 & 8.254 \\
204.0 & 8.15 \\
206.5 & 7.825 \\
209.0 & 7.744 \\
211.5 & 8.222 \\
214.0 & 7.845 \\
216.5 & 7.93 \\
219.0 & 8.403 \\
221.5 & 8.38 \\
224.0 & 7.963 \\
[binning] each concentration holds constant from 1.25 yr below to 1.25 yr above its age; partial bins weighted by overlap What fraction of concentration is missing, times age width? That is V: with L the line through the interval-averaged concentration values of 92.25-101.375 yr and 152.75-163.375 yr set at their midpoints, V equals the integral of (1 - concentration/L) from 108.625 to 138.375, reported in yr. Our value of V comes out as 5.5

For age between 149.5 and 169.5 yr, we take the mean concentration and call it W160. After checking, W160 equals 5.78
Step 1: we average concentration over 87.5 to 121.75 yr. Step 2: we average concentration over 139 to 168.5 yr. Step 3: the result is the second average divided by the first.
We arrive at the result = 0.78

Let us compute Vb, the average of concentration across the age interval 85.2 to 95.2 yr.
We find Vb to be 9.01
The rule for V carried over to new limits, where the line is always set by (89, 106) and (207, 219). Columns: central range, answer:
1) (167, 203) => 1.6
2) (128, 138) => 4.5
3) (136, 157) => 5.4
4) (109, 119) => 0.9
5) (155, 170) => 4.0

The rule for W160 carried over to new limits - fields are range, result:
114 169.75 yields 5.81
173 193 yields 7.7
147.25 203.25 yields 6.97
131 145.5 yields 5.44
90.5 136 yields 6.59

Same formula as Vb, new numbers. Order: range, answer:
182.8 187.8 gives 7.97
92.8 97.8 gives 8.73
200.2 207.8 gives 8.08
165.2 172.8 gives 6.45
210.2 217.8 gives 8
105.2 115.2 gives 6.71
